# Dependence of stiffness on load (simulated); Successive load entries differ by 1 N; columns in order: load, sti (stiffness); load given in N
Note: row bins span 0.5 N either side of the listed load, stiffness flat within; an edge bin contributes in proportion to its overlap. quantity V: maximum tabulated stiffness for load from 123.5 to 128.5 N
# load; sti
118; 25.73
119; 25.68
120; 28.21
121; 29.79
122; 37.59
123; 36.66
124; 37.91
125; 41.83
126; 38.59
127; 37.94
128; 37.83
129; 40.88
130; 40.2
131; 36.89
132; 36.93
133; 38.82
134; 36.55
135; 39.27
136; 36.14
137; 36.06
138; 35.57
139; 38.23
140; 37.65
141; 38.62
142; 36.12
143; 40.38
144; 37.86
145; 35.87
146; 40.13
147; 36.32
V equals 41.83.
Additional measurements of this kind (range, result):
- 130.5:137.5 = 39.27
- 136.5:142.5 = 38.62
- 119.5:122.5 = 37.59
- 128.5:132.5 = 40.88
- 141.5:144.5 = 40.38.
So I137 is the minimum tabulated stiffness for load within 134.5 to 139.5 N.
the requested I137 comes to 35.57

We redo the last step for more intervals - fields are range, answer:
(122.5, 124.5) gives 36.66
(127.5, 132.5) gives 36.89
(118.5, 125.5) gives 25.68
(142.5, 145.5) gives 35.87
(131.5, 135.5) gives 36.55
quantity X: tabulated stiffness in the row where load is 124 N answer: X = 37.91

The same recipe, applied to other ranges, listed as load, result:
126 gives 38.59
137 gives 36.06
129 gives 40.88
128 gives 37.83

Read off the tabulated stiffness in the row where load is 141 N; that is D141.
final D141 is 38.62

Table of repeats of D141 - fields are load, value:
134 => 36.55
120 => 28.21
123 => 36.66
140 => 37.65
